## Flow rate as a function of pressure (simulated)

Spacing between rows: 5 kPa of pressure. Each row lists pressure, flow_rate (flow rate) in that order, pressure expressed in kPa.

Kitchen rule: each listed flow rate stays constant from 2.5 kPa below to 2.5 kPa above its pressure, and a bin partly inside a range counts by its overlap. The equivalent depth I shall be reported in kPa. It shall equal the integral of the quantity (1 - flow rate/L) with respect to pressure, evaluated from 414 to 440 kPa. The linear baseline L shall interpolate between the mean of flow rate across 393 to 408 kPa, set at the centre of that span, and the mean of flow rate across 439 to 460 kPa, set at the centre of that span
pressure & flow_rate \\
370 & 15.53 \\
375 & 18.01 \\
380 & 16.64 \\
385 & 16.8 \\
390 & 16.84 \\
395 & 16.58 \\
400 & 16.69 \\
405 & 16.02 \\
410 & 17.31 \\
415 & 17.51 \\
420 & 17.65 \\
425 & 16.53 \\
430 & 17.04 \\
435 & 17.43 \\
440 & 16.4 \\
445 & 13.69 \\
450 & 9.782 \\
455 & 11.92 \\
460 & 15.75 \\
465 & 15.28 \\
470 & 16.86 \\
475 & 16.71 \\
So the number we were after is -4.5 kPa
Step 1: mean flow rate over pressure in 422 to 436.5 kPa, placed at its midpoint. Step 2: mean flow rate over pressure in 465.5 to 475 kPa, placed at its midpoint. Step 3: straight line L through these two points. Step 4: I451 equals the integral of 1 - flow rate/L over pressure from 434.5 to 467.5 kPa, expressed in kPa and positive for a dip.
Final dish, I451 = 5.1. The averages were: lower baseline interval 17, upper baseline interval 16.5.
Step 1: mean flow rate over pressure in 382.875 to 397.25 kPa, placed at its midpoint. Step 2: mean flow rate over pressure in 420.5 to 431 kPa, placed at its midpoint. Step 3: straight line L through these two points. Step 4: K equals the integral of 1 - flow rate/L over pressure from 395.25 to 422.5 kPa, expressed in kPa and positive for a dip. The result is -0.3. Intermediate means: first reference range 16.7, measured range 17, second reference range 16.9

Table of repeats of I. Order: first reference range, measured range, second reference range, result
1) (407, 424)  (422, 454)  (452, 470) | 1.99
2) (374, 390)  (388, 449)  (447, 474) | -3.21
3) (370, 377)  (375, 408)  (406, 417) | 0.87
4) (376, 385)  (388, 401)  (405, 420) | 0.27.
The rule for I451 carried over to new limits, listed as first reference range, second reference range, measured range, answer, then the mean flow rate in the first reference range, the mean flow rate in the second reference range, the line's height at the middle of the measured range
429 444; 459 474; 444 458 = 4.0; 16.6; 16.1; 16.3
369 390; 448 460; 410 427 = -3.6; 16.8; 11.9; 14.3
